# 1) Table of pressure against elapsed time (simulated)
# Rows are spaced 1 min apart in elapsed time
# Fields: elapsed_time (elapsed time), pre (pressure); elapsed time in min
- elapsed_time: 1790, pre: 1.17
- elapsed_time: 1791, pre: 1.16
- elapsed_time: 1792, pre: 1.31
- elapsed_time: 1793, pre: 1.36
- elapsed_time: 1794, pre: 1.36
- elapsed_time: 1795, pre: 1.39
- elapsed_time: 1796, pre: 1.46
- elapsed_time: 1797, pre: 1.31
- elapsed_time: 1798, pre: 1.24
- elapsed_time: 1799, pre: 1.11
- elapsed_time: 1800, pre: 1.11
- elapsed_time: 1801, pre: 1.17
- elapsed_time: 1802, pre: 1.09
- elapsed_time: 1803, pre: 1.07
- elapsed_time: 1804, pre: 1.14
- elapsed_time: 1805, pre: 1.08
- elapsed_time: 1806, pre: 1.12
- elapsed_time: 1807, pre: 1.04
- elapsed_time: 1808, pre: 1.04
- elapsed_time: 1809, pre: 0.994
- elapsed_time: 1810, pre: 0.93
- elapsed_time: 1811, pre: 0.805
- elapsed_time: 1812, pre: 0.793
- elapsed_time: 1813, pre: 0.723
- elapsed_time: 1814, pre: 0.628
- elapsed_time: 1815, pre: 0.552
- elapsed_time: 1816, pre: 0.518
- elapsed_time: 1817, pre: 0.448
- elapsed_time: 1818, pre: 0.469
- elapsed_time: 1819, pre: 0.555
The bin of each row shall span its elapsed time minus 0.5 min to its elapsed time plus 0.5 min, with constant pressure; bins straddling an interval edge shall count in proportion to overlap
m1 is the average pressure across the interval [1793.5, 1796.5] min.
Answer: 1.4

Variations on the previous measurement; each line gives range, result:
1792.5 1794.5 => 1.36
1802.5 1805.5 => 1.1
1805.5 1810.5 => 1.02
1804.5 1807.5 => 1.08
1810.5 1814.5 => 0.737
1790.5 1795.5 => 1.32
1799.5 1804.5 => 1.12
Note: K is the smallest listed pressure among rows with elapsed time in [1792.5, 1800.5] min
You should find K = 1.11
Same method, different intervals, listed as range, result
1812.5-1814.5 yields 0.628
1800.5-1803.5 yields 1.07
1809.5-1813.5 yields 0.723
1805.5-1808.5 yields 1.04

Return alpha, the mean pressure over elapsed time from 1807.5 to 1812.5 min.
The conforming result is 0.912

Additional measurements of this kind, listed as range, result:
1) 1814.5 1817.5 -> 0.506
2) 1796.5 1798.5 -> 1.27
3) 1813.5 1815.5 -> 0.59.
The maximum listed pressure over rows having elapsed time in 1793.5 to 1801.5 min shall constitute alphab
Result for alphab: 1.46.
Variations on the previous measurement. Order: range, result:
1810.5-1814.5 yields 0.805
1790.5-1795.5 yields 1.39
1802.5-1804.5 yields 1.14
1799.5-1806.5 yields 1.17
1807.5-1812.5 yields 1.04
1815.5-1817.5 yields 0.518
